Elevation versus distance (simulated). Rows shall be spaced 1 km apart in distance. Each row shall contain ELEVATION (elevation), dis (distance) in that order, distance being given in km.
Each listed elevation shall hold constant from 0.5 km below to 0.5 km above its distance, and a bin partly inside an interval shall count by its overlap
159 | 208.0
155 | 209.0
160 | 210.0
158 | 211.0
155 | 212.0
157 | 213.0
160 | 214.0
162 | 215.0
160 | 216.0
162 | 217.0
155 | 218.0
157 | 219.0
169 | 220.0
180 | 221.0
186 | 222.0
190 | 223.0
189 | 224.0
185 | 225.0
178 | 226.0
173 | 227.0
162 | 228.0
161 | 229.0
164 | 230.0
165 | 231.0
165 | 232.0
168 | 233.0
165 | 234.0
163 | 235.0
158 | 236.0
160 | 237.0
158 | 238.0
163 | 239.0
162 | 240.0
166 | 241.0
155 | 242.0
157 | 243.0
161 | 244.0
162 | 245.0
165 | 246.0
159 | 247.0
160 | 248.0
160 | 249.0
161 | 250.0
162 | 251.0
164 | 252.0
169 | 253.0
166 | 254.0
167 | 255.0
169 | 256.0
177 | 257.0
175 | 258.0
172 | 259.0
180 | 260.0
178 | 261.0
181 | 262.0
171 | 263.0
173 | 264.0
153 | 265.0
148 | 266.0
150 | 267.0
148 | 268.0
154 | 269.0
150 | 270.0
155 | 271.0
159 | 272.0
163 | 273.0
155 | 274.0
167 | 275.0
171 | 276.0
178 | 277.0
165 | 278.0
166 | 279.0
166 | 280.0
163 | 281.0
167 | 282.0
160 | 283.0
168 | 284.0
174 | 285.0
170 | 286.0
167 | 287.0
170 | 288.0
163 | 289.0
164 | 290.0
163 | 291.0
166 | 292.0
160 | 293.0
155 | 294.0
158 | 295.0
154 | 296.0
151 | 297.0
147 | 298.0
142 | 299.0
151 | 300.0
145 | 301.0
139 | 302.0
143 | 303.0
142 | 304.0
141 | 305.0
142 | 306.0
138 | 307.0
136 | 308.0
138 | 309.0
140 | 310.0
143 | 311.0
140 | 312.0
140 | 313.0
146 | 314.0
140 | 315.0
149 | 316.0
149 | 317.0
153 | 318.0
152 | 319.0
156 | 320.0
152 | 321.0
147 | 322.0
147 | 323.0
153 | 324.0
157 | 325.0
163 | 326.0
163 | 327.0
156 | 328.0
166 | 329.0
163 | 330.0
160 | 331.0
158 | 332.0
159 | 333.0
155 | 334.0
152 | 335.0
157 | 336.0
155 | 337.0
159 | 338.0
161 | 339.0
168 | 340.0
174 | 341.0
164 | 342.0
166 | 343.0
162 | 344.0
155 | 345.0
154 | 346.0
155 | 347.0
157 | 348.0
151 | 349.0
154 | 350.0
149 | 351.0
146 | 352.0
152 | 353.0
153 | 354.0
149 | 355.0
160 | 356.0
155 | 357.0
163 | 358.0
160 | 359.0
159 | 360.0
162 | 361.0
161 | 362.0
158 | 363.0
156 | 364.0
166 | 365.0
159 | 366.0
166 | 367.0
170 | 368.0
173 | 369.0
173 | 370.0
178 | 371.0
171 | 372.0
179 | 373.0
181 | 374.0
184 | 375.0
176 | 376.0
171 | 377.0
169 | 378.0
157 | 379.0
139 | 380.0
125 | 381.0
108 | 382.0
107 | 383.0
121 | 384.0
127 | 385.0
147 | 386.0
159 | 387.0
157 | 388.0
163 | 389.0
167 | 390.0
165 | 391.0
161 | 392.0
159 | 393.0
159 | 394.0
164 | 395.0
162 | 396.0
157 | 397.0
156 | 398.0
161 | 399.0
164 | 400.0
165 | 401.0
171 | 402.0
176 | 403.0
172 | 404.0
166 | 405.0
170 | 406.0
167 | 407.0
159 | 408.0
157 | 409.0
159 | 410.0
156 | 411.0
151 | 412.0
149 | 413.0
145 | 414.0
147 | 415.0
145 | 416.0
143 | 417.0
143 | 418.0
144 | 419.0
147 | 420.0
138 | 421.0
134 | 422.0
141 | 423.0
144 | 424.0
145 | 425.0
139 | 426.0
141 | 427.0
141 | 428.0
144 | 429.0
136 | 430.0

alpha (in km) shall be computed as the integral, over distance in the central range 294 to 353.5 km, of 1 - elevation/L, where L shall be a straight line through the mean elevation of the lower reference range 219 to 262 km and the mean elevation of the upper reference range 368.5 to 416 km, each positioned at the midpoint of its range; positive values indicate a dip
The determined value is 3.89 km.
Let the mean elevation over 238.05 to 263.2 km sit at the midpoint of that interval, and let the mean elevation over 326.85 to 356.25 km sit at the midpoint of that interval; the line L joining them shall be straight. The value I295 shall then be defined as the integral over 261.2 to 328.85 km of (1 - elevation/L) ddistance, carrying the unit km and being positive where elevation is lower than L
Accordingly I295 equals 2.8 km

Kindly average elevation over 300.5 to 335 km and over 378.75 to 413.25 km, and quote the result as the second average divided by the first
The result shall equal 1.0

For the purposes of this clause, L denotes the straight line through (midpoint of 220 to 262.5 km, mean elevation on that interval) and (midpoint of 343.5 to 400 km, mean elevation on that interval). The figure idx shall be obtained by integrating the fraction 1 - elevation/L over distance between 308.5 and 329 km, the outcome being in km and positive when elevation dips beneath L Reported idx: 1.5 km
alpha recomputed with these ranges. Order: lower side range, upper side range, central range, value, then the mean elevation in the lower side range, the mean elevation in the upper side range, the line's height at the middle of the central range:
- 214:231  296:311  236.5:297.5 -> -3.33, 170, 143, 155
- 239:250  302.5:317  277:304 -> -2.17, 161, 142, 147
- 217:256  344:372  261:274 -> 0.39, 166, 159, 164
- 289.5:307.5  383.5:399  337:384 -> -1.58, 150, 155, 153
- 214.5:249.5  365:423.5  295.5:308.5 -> 1.44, 166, 157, 162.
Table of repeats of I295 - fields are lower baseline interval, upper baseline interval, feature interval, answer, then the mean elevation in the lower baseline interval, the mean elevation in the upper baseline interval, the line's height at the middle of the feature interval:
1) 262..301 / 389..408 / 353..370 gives 0.3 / 161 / 164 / 163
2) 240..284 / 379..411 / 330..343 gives -0.1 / 164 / 155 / 159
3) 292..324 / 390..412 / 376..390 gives 1.4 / 147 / 163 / 160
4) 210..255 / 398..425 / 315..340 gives 0.5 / 165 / 154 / 159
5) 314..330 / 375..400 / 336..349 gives -0.6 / 154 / 152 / 153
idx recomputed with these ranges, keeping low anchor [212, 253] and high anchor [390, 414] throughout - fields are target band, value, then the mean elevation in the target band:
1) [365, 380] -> -0.8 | 171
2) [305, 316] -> 1.5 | 141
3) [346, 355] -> 0.6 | 152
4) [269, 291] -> 0.0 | 165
